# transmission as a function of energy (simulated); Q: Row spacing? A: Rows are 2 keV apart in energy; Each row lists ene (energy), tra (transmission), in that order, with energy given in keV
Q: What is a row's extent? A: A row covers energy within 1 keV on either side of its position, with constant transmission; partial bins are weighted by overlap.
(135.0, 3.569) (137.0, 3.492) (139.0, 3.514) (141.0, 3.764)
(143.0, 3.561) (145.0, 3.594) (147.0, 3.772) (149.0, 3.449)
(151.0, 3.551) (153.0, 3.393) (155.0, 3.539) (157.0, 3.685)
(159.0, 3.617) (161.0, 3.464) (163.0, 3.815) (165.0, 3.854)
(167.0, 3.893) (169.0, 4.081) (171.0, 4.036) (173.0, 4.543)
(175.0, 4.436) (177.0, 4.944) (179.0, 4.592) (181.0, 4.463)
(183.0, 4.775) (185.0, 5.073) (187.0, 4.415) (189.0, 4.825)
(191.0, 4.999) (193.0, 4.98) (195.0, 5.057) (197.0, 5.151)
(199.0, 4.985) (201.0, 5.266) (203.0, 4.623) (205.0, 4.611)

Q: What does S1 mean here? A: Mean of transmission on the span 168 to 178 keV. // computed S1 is 4.41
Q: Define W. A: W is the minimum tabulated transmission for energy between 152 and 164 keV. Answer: 3.393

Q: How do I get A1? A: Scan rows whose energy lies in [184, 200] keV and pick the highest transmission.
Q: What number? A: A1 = 5.151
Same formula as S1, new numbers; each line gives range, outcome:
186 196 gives 4.86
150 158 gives 3.54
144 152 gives 3.59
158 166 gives 3.69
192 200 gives 5.04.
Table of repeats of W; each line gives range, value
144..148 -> 3.594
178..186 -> 4.463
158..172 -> 3.464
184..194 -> 4.415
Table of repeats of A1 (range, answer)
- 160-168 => 3.893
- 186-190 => 4.825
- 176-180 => 4.944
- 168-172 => 4.081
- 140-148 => 3.772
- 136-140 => 3.514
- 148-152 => 3.551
